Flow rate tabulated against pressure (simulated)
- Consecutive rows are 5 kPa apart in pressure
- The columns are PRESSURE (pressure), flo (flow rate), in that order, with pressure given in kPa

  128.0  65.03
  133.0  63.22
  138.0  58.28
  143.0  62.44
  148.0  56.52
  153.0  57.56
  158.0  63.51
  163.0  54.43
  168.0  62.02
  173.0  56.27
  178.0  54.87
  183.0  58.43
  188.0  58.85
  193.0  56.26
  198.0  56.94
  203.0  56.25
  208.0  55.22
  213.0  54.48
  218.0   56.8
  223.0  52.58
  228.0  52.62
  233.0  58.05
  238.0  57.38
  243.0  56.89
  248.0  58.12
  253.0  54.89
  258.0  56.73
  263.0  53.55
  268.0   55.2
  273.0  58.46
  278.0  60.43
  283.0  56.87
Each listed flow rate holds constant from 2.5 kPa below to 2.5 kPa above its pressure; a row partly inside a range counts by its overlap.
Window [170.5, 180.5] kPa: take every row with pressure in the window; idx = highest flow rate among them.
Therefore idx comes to 56.27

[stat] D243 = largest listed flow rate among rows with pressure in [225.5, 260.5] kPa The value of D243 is 58.12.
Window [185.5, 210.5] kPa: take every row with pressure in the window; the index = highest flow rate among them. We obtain 58.85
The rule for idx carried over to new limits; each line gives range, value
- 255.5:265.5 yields 56.73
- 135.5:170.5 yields 63.51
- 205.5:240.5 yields 58.05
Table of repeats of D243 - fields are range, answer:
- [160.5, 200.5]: 62.02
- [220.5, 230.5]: 52.62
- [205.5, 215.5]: 55.22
